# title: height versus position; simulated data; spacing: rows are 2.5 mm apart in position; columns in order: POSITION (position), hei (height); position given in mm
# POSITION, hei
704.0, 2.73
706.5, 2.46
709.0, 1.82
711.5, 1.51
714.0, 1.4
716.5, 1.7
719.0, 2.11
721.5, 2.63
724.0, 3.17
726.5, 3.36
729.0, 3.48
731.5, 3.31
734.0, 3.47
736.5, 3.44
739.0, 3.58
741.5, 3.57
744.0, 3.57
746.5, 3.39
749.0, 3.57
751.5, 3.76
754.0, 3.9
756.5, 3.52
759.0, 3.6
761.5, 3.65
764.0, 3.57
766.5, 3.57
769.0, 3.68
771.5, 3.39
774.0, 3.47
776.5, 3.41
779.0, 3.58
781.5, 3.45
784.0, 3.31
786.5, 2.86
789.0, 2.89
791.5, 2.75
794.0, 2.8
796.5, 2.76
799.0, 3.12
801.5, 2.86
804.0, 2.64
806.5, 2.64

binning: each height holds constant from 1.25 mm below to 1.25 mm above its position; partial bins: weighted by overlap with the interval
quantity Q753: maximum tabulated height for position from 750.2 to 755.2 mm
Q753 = 3.9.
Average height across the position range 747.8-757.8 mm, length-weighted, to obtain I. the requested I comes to 3.69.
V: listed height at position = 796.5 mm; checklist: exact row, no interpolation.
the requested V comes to 2.76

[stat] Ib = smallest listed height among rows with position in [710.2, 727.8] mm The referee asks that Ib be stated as 1.4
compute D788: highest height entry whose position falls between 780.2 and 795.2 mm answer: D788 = 3.45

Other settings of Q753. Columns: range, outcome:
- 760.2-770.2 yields 3.68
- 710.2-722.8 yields 2.63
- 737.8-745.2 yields 3.58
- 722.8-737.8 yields 3.48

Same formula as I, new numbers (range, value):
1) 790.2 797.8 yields 2.77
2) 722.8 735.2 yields 3.36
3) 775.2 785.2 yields 3.44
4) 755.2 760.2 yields 3.56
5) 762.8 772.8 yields 3.55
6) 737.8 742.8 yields 3.57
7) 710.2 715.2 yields 1.46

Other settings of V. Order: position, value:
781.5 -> 3.45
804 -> 2.64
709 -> 1.82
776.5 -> 3.41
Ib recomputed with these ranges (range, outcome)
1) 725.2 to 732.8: 3.31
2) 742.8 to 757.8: 3.39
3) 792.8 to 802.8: 2.76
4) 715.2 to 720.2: 1.7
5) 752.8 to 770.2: 3.52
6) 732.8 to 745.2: 3.44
